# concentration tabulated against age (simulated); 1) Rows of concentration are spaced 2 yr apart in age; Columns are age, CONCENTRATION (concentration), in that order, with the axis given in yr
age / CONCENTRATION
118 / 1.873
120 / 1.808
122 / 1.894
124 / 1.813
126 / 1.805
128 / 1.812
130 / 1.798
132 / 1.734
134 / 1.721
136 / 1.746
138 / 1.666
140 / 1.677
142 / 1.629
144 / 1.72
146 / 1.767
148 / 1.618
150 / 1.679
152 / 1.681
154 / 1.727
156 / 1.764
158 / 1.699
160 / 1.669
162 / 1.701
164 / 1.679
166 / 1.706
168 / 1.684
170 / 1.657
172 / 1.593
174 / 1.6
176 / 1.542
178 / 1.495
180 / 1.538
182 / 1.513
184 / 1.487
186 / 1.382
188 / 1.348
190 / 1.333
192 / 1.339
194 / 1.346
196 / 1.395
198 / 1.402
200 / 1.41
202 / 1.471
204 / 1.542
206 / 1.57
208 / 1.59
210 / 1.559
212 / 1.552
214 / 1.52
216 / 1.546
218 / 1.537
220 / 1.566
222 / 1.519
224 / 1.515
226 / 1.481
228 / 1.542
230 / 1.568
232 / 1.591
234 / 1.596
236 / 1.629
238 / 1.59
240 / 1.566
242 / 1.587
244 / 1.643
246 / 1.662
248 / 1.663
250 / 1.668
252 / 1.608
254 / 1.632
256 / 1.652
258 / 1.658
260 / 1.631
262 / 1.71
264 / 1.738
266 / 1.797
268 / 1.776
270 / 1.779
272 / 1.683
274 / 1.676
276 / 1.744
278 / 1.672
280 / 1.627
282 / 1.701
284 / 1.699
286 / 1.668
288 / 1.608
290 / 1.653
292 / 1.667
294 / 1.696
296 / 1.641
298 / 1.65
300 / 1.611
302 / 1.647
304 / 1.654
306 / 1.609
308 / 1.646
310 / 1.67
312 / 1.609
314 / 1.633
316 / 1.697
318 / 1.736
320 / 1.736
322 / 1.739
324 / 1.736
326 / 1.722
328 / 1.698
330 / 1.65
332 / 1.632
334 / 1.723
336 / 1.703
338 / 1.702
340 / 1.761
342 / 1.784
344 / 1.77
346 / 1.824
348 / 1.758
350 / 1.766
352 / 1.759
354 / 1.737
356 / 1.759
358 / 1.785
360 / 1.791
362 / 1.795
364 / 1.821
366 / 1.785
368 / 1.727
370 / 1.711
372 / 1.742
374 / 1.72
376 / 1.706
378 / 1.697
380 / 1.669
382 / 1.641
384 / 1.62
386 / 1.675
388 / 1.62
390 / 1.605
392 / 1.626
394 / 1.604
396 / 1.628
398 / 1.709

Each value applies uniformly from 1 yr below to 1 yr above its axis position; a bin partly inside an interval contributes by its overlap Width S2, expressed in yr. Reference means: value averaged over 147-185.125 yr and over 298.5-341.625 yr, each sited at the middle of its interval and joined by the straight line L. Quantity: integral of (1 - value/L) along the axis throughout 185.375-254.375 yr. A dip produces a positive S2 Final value 5.1 yr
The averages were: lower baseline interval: 1.63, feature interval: 1.53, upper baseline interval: 1.68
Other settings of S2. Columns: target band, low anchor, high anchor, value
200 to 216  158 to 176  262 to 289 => 1.34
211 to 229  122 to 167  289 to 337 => 1.80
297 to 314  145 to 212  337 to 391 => 0.41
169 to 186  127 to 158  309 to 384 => 1.72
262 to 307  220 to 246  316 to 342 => -0.95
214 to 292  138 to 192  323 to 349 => 1.61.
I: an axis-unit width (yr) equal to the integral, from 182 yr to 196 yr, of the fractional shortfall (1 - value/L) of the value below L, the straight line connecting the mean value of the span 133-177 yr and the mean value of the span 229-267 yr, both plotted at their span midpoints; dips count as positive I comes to 2.4 yr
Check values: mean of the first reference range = 1.68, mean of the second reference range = 1.64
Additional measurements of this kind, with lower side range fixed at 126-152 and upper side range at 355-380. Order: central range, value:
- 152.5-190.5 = 2.90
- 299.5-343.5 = 1.39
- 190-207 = 2.92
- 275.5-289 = 0.51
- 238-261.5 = 1.34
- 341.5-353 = -0.20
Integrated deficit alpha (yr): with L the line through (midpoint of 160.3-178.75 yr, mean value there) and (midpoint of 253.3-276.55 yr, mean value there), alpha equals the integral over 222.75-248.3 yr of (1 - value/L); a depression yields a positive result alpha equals 1.5 yr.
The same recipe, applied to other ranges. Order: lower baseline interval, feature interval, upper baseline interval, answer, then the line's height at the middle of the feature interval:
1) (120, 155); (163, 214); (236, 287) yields 6.0 yr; 1.71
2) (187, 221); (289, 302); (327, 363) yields 0.0 yr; 1.65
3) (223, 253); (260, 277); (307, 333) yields -1.1 yr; 1.63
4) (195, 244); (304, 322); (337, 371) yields 0.3 yr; 1.7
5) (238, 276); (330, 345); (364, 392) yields -0.3 yr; 1.68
